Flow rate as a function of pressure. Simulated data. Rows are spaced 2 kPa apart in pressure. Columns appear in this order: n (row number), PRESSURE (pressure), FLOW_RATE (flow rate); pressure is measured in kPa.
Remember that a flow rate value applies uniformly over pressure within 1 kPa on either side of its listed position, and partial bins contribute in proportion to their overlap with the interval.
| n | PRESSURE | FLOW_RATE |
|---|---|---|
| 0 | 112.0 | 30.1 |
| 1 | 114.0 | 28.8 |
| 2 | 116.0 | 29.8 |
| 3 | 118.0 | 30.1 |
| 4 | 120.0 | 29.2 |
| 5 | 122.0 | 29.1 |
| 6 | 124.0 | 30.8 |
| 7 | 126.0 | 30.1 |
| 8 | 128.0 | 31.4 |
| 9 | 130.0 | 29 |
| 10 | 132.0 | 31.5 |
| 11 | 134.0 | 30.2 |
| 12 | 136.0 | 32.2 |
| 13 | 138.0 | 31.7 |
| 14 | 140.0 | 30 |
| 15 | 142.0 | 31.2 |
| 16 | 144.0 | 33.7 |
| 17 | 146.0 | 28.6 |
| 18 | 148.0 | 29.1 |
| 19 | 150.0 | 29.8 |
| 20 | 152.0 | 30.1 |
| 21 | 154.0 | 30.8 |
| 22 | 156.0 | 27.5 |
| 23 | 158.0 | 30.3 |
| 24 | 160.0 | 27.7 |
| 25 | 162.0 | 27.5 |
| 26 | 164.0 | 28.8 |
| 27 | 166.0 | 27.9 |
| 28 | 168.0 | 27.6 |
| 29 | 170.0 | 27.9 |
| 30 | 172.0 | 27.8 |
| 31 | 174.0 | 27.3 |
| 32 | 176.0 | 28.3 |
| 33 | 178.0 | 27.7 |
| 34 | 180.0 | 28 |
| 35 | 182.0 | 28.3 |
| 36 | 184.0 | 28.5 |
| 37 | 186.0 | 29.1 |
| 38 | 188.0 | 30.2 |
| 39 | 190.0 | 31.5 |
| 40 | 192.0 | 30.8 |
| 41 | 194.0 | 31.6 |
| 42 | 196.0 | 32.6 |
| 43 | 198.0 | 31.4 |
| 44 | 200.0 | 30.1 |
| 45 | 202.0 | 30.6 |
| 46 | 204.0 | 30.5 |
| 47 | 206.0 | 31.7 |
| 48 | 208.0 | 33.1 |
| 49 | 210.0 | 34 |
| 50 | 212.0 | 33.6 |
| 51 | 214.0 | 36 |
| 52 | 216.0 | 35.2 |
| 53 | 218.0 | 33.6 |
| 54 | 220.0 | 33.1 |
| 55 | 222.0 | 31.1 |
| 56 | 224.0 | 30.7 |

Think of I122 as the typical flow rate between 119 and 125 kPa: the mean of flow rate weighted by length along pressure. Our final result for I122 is 29.7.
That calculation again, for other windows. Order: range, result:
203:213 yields 32.6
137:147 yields 31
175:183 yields 28.1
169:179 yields 27.8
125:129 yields 30.8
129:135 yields 30.2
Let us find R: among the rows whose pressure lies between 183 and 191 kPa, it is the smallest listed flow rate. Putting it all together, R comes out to 28.5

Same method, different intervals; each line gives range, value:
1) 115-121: 29.2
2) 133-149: 28.6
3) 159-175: 27.3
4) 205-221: 31.7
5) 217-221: 33.1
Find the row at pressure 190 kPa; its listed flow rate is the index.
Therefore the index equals 31.5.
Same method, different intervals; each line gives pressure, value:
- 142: 31.2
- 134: 30.2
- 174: 27.3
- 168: 27.6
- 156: 27.5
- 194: 31.6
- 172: 27.8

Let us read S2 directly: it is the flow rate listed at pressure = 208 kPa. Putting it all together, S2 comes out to 33.1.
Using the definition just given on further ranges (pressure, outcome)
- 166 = 27.9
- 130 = 29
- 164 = 28.8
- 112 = 30.1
